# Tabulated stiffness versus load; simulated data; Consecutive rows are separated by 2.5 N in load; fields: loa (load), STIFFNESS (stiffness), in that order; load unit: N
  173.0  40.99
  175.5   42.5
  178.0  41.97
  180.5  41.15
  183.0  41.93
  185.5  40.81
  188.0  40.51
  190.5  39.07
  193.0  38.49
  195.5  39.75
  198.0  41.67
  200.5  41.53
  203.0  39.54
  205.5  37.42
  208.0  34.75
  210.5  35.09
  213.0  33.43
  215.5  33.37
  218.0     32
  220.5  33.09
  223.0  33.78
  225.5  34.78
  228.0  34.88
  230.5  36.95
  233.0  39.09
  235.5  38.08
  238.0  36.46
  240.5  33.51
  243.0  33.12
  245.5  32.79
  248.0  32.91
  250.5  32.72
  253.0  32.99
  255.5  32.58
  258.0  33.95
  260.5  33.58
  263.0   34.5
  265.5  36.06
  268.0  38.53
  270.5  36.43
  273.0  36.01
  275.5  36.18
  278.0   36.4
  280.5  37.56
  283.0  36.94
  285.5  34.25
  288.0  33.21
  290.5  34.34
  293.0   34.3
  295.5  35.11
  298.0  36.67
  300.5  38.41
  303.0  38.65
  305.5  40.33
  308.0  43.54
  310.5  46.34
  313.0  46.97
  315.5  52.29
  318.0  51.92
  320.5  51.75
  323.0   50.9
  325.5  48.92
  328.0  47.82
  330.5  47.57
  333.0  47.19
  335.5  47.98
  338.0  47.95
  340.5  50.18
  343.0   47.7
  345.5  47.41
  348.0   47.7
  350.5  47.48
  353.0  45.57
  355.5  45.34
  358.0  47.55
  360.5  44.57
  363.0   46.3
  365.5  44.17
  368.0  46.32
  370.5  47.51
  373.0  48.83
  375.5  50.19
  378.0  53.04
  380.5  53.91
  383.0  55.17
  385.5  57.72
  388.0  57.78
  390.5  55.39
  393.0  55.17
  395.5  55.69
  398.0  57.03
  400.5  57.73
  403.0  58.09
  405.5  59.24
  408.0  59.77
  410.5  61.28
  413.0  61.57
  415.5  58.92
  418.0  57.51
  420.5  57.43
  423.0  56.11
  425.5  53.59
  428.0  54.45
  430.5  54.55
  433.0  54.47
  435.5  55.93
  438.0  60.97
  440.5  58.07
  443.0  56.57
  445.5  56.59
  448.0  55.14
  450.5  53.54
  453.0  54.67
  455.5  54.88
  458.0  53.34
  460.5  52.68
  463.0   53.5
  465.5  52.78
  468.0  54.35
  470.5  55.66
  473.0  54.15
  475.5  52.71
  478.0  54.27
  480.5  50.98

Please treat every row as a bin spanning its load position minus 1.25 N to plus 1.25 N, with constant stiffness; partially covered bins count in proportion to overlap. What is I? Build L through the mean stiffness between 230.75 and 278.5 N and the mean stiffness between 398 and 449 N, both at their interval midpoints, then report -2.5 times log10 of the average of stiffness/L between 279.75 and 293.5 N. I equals 0.12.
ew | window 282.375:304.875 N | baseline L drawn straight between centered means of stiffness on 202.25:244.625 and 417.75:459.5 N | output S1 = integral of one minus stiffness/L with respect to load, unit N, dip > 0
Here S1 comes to 3.24 N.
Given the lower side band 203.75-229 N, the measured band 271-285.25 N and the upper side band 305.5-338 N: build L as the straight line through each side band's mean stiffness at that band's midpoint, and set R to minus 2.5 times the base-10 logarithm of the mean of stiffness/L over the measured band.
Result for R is 0.17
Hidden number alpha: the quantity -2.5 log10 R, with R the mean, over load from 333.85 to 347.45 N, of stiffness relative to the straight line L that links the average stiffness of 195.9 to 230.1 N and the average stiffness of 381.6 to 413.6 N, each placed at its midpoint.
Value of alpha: 0.06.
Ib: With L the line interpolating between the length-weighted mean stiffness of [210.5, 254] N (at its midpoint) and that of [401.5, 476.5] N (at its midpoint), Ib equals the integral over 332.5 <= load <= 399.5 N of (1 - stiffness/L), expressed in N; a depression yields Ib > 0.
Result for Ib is -2.2 N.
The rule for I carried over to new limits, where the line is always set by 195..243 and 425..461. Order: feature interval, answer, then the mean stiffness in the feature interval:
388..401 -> -0.102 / 56.3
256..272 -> 0.134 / 35.4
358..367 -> 0.071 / 45.4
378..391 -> -0.110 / 55.7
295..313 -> 0.076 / 40.6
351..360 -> 0.040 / 46.1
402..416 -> -0.144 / 59.9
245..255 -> 0.181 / 32.8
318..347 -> -0.067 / 48.8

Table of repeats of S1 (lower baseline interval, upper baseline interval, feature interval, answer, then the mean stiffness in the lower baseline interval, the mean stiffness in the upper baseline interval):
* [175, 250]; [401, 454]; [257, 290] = 5.5 N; 37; 57.1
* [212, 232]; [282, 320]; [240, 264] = 2.2 N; 34.1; 40.5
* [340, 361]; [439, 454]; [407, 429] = -1.9 N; 47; 55.9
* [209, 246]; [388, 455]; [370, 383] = 0.1 N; 34.7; 56.9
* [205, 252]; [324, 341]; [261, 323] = 4.9 N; 34.6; 48.2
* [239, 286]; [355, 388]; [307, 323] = -2.7 N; 34.8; 49.7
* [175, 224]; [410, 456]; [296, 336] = 1.3 N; 38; 56.6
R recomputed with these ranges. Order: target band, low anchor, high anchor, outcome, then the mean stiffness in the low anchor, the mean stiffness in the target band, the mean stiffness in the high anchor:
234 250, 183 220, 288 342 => 0.16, 37.7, 34.5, 44.5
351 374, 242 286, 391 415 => 0.12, 34.9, 46.3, 58.3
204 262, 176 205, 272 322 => 0.17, 40.6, 34.4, 40.1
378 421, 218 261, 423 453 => -0.12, 34.4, 57.5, 55.8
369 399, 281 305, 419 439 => -0.10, 36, 53.9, 55.9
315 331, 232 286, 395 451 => -0.15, 35.2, 50.2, 57.2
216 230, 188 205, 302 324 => 0.22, 39.9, 33.9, 47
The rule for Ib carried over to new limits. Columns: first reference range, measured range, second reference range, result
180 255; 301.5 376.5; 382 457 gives 2.21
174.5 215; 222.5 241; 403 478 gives 2.49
